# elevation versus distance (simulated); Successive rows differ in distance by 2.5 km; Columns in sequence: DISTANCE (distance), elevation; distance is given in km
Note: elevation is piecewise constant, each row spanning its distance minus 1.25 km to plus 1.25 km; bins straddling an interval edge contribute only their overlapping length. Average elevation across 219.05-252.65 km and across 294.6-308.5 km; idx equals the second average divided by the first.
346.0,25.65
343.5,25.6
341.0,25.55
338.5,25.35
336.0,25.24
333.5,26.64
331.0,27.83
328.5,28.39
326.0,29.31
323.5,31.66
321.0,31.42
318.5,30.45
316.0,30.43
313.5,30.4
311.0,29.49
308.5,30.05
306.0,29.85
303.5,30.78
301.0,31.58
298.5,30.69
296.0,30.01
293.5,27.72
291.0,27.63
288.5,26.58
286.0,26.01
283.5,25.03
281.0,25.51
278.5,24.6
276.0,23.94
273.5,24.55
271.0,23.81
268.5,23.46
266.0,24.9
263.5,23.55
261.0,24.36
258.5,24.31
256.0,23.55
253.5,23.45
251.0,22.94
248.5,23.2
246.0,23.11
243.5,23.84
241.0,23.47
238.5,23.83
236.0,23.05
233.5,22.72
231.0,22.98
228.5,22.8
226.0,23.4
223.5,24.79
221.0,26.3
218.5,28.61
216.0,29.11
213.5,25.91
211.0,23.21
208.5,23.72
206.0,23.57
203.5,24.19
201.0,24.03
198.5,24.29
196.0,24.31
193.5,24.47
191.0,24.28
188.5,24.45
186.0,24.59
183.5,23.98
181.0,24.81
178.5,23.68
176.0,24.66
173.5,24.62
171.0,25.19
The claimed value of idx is 1.29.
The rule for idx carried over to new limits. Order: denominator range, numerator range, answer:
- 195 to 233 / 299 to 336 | 1.20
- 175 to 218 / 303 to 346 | 1.16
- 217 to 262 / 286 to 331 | 1.24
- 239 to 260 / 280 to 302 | 1.18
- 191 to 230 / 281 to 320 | 1.17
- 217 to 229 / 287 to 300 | 1.12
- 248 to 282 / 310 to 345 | 1.18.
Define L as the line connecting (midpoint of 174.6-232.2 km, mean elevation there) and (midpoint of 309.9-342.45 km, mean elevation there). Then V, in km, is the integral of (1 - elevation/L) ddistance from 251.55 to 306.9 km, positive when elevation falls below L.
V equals 2.05 km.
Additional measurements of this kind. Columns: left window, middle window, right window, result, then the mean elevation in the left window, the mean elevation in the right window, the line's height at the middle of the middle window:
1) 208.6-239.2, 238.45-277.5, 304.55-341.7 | 3.5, 24.7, 28.9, 26.1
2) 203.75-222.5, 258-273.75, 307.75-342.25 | 1.7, 25.7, 28.7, 27.1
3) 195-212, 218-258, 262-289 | 0.8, 23.9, 24.7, 24.3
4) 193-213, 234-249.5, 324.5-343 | 0.9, 24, 26.9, 24.9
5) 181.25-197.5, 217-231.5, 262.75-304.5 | 0.1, 24.4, 26.5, 25.2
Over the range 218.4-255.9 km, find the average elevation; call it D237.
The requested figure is 23.7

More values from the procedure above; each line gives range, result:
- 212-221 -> 27.5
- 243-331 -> 26.9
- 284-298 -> 27.6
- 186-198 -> 24.4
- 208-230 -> 25.3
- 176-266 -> 24.2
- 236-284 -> 23.9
